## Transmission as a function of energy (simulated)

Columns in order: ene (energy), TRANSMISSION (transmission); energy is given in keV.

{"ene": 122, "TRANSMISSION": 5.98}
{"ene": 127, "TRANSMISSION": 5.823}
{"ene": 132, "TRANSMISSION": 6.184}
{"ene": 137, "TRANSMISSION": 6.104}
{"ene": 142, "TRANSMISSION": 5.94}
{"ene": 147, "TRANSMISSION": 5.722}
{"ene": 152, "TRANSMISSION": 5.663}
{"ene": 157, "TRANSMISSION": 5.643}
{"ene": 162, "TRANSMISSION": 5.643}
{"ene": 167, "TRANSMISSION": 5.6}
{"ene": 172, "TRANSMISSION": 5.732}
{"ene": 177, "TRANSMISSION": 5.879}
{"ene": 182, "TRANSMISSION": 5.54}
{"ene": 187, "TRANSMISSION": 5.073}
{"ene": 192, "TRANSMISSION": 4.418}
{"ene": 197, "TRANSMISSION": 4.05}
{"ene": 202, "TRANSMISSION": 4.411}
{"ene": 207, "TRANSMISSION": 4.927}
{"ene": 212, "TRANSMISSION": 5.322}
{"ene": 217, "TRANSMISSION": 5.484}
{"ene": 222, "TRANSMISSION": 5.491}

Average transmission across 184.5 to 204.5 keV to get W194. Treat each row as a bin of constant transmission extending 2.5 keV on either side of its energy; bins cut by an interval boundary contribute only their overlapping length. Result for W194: 4.49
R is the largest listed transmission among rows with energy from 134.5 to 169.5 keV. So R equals 6.104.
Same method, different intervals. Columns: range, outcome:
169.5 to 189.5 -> 5.879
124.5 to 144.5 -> 6.184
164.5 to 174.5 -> 5.732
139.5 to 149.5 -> 5.94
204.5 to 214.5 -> 5.322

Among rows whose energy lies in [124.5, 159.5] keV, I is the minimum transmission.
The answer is 5.643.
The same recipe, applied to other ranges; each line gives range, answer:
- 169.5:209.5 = 4.05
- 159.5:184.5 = 5.54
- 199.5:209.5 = 4.411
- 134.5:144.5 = 5.94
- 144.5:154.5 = 5.663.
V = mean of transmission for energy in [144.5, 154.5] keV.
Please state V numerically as 5.69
